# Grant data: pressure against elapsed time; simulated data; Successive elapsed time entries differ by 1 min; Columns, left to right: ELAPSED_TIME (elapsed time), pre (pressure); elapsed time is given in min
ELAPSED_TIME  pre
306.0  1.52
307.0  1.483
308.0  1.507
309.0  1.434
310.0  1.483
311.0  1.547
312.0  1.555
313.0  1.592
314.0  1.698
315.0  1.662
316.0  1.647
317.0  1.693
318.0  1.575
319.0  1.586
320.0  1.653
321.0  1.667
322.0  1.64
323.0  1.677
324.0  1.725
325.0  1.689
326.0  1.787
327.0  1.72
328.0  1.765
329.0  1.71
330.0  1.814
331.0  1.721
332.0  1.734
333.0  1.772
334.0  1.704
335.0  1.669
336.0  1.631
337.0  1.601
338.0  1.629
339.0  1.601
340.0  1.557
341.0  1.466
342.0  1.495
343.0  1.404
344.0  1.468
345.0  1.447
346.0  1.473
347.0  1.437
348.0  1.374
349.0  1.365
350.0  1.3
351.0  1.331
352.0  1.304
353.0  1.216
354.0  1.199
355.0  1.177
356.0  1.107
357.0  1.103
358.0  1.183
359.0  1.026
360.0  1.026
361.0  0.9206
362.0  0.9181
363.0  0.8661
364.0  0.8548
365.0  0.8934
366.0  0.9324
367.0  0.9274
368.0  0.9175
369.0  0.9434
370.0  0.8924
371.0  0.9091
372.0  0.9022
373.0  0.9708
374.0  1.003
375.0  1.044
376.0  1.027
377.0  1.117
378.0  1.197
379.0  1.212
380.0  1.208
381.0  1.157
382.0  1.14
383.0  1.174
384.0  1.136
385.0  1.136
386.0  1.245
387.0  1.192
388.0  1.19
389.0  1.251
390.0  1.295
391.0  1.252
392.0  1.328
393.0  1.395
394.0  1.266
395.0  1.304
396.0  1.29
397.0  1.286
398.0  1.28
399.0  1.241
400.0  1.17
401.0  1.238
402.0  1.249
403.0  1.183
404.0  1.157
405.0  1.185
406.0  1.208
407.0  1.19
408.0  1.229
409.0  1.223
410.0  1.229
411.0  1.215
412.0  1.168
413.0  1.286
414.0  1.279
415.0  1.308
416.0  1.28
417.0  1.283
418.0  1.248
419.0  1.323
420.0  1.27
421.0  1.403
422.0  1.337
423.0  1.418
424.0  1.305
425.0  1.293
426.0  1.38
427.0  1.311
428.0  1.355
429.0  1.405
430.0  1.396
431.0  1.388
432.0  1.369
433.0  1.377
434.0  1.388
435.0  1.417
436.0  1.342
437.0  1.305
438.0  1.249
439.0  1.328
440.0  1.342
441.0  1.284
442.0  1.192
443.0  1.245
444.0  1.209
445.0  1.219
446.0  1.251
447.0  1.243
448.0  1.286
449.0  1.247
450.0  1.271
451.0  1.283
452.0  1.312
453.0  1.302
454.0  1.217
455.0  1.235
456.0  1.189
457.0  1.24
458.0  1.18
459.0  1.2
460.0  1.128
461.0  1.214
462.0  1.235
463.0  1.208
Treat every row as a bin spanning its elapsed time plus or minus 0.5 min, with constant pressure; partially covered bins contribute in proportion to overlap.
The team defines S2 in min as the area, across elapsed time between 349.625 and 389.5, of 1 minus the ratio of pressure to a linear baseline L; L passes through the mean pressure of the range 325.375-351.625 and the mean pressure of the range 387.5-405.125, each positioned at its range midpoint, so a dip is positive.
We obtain 9.1 min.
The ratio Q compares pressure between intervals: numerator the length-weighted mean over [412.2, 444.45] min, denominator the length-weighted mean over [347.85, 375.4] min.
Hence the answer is 1.3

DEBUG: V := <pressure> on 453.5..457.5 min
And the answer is 1.22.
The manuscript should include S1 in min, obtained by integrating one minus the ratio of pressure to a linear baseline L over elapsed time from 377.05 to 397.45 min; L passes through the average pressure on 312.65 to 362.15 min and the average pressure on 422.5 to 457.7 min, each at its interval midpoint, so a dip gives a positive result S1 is 2.5 min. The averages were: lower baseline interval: 1.5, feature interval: 1.23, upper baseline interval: 1.3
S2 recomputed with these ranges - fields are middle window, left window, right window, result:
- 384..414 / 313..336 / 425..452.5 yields 4.3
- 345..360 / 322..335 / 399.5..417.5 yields 3.1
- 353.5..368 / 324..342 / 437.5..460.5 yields 5.2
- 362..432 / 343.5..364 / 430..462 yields 2.6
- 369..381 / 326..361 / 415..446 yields 3.1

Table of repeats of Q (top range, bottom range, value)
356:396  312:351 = 0.68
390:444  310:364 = 0.87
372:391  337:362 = 0.87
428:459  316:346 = 0.79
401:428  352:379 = 1.24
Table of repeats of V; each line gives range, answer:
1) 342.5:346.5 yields 1.45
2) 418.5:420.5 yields 1.3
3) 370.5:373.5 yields 0.927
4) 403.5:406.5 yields 1.18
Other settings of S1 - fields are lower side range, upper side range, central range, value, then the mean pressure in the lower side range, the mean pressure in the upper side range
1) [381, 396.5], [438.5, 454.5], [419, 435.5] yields -1.4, 1.24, 1.26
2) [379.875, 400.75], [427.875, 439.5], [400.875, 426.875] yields 0.8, 1.24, 1.36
